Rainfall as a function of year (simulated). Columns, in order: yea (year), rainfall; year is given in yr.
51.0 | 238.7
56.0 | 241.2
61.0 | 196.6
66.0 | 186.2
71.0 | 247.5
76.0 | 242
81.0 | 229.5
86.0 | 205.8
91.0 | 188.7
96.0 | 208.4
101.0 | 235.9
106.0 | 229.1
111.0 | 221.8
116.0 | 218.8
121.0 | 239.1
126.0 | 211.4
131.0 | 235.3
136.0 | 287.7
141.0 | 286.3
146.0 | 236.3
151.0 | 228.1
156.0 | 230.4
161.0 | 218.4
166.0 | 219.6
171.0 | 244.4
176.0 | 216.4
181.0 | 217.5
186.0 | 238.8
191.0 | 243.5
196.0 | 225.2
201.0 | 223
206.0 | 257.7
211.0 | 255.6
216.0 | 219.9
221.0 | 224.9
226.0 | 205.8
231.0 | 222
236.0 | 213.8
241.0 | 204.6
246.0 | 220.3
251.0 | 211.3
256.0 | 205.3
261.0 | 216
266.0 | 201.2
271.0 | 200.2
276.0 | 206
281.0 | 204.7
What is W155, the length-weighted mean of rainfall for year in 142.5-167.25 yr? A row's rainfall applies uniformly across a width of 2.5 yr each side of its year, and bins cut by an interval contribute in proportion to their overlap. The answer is 229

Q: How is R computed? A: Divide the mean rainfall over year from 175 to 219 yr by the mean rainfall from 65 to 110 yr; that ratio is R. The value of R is 1.06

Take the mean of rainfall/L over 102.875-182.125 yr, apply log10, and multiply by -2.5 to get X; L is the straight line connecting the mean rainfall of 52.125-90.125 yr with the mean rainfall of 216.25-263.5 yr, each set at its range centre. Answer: -0.08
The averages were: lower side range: 220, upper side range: 214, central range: 234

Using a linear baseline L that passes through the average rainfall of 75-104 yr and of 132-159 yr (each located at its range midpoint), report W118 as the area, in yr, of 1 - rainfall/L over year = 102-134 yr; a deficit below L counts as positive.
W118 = 1.03 yr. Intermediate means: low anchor 217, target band 227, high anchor 252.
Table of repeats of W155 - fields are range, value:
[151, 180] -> 226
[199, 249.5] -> 225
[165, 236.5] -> 229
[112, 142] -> 243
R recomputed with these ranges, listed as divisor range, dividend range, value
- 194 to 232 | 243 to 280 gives 0.91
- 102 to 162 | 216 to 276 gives 0.89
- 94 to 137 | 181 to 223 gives 1.02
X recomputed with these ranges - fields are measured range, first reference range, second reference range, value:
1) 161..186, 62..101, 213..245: -0.05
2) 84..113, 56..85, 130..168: 0.07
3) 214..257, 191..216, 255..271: 0.03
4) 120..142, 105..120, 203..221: -0.10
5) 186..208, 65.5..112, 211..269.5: -0.10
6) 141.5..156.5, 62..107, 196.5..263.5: -0.09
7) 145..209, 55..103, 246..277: -0.09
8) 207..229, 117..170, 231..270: -0.04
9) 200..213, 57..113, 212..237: -0.13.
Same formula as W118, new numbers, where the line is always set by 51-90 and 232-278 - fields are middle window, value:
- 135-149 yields -3.2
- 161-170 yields -0.4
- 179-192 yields -1.2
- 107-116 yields -0.2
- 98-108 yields -0.6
